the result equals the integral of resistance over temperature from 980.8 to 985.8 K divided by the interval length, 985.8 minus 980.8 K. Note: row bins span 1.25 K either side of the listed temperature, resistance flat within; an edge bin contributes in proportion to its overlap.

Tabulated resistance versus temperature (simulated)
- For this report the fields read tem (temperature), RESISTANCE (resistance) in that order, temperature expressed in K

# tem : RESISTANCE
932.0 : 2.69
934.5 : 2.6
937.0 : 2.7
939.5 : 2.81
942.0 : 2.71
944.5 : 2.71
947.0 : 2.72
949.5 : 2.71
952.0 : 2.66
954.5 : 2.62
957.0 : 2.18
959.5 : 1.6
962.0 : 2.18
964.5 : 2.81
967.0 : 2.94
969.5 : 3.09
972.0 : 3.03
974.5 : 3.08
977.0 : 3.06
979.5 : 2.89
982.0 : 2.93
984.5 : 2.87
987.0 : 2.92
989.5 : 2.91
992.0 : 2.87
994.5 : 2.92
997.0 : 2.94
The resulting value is 2.9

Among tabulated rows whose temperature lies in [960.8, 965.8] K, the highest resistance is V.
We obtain 2.81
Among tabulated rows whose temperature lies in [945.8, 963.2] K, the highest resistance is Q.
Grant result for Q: 2.72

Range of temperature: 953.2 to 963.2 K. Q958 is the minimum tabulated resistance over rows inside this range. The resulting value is 1.6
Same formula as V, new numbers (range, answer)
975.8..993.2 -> 3.06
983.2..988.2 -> 2.92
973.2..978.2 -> 3.08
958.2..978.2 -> 3.09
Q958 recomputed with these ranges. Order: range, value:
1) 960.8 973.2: 2.18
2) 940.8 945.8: 2.71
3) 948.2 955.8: 2.62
